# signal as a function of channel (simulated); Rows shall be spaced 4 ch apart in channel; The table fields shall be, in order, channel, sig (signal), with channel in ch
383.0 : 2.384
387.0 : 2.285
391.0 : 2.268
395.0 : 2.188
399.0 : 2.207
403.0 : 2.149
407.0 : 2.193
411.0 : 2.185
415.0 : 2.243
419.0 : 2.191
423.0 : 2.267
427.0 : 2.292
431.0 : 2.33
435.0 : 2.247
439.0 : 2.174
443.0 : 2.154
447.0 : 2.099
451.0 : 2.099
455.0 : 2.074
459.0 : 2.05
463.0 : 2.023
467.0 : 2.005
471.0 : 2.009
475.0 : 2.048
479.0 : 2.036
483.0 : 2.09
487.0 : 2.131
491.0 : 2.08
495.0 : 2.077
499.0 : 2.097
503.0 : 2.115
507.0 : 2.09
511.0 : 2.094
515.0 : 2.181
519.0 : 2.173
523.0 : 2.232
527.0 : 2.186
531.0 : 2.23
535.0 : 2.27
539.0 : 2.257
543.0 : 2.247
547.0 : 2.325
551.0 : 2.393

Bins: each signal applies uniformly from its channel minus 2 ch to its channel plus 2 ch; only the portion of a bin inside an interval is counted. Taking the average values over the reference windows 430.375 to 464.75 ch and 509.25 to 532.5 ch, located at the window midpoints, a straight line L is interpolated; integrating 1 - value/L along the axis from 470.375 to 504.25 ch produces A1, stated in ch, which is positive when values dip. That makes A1 1.3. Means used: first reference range 2.13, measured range 2.08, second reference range 2.18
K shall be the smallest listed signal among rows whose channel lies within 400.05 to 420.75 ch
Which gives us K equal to 2.149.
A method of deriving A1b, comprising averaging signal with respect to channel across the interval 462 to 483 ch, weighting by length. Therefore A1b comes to 2.03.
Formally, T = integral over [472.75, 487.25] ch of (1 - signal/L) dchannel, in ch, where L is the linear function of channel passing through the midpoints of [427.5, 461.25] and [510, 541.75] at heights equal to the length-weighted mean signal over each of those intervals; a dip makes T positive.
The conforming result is 0.7 ch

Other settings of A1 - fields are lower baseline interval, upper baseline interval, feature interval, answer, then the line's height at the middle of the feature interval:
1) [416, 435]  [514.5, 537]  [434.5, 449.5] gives 0.66 ch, 2.26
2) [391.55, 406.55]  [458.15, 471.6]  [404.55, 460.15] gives -2.18 ch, 2.1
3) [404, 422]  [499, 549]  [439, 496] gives 3.28 ch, 2.2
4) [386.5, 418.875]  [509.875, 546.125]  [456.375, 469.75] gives 1.12 ch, 2.21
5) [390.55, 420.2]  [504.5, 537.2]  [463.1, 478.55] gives 1.18 ch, 2.19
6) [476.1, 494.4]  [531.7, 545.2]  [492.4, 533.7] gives 0.47 ch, 2.17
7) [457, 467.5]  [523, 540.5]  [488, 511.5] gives 0.51 ch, 2.14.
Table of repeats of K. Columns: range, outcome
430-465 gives 2.023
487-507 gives 2.077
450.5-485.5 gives 2.005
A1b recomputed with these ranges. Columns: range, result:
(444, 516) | 2.08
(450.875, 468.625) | 2.05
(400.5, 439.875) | 2.23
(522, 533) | 2.21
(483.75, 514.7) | 2.1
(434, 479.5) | 2.08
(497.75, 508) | 2.1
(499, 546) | 2.19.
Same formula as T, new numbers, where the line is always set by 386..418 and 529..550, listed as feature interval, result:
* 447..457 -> 0.6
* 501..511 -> 0.7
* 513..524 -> 0.3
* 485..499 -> 1.0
